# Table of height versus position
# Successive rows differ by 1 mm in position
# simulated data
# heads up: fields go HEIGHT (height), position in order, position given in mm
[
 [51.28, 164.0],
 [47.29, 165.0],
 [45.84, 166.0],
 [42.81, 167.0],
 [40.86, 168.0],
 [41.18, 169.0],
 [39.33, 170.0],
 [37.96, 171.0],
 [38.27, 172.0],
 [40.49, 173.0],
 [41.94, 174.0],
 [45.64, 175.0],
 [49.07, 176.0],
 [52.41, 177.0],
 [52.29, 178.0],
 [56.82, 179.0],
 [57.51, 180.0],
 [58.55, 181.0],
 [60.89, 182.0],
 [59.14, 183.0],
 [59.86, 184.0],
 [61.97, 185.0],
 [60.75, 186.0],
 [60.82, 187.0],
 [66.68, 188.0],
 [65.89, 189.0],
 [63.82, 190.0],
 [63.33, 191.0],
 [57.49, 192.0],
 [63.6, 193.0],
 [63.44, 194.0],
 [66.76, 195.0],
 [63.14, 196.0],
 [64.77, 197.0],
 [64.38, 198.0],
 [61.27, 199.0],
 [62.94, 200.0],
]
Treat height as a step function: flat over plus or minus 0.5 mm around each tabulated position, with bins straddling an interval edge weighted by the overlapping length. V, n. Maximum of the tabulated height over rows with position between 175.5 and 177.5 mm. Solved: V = 52.41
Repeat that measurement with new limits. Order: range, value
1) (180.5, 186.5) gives 61.97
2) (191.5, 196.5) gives 66.76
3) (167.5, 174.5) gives 41.94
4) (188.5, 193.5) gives 65.89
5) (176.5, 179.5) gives 56.82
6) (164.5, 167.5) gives 47.29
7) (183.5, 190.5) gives 66.68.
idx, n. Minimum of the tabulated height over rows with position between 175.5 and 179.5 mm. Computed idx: 49.07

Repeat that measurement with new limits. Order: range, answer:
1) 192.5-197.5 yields 63.14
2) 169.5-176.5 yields 37.96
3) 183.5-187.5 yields 59.86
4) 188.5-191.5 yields 63.33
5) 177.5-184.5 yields 52.29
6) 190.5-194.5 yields 57.49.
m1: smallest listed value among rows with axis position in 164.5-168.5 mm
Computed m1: 40.86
